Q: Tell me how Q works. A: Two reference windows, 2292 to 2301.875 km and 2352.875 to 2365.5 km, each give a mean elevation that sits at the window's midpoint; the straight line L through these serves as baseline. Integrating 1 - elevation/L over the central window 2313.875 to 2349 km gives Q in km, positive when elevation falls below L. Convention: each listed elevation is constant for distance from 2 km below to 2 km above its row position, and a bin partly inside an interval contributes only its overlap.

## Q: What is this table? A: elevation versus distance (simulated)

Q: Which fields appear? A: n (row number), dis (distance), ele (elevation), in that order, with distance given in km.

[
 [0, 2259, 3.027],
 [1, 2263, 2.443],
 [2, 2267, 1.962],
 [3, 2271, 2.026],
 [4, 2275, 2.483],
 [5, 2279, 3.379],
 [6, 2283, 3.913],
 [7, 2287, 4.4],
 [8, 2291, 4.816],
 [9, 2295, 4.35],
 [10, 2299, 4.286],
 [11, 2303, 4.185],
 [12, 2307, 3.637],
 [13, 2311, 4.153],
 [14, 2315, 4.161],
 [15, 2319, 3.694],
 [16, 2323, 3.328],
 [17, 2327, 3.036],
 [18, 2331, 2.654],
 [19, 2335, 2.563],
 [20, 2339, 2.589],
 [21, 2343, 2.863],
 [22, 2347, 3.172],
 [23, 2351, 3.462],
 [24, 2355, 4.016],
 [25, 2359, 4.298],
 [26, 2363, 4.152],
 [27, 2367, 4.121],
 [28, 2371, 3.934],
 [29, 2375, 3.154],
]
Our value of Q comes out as 9.54 km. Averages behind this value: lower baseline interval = 4.36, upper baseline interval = 4.15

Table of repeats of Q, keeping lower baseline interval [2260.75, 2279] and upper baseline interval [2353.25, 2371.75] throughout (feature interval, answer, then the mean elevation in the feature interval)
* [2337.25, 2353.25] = 3.18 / 3.04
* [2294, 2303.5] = -4.47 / 4.28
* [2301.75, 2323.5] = -4.95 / 3.89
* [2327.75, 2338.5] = 2.73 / 2.66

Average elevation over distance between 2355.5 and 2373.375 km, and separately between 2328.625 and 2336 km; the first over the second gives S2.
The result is 1.55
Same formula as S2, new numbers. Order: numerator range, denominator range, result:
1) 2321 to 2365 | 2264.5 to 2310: 0.92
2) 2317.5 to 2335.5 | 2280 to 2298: 0.71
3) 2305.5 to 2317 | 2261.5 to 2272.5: 1.87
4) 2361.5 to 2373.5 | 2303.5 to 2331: 1.11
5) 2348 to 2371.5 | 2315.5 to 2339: 1.29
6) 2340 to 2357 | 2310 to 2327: 0.90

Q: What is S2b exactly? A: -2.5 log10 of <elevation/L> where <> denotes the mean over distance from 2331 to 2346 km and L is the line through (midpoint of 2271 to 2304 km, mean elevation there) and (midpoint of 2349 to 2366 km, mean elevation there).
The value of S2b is 0.413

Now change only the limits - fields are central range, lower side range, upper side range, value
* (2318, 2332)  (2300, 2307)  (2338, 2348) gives 0.078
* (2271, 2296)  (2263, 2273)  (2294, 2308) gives -0.204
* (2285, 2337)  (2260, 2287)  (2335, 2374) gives -0.203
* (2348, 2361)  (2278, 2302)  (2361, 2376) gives 0.022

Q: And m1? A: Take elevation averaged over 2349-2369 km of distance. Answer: 4.01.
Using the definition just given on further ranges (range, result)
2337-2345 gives 2.73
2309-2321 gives 4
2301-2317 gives 4.03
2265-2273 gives 1.99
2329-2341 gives 2.6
